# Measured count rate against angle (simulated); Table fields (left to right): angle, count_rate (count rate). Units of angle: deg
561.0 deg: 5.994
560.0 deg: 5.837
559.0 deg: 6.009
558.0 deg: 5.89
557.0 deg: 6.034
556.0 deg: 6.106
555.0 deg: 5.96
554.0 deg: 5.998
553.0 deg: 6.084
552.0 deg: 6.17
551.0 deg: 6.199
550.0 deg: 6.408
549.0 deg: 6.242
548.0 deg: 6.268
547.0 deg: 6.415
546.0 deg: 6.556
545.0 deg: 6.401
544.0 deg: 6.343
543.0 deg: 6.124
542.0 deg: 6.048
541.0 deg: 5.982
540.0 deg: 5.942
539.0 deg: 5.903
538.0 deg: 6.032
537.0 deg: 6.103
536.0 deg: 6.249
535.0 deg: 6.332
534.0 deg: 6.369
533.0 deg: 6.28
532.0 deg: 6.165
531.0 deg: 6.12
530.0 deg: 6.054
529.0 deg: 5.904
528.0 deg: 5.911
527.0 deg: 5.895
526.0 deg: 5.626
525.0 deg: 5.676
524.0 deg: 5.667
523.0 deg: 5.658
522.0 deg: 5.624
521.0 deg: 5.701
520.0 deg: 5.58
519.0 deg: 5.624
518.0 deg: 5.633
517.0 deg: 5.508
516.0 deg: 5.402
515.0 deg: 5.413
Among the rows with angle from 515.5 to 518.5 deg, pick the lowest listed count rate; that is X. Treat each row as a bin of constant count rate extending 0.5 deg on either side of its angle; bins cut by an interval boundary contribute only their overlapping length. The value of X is 5.402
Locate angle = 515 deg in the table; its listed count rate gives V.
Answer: 5.413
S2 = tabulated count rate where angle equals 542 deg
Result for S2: 6.048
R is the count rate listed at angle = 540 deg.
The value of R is 5.942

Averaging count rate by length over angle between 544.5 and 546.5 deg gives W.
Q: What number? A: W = 6.48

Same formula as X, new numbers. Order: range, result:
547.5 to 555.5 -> 5.96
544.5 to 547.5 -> 6.401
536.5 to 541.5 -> 5.903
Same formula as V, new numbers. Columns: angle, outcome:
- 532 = 6.165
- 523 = 5.658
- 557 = 6.034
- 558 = 5.89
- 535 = 6.332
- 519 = 5.624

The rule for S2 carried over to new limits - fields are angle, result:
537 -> 6.103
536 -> 6.249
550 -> 6.408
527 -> 5.895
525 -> 5.676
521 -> 5.701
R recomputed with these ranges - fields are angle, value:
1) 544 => 6.343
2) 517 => 5.508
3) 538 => 6.032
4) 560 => 5.837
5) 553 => 6.084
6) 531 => 6.12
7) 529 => 5.904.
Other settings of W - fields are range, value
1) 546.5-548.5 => 6.34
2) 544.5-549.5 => 6.38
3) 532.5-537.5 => 6.27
